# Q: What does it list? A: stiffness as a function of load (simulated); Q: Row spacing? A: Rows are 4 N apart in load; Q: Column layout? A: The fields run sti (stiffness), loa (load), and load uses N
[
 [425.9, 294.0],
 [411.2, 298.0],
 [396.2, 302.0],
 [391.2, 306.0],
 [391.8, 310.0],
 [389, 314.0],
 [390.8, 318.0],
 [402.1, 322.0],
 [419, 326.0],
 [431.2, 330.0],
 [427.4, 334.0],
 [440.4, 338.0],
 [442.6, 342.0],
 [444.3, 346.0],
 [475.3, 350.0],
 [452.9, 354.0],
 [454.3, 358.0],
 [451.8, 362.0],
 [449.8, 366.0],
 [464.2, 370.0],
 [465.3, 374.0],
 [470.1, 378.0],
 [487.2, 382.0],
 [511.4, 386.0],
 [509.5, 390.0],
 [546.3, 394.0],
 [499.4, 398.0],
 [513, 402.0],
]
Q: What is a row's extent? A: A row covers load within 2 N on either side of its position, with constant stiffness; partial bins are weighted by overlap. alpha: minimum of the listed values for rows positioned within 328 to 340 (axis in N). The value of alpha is 427.4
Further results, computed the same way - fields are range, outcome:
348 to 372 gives 449.8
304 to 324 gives 389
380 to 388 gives 487.2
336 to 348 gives 440.4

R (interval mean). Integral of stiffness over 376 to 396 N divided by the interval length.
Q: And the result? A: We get 505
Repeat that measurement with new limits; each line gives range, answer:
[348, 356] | 464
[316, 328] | 404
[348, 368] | 457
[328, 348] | 437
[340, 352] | 454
